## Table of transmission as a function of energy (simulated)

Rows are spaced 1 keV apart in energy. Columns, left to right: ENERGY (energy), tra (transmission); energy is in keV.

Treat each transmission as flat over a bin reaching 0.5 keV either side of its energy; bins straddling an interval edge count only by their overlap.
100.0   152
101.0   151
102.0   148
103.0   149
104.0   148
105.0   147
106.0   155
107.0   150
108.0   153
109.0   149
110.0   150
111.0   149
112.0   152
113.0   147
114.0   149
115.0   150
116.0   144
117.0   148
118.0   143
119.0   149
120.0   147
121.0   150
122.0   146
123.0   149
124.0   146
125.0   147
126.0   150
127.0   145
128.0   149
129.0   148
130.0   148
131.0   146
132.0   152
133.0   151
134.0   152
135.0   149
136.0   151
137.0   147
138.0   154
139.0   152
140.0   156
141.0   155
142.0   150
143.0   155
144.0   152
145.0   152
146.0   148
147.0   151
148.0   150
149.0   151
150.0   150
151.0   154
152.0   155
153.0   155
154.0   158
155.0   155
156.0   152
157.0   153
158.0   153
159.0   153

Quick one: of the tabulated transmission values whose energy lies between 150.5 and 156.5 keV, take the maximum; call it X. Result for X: 158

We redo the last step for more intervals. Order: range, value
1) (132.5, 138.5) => 154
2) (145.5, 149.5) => 151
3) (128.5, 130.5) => 148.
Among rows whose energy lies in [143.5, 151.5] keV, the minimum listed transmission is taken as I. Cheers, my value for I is 148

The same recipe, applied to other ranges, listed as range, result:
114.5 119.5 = 143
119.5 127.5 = 145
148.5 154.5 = 150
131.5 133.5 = 151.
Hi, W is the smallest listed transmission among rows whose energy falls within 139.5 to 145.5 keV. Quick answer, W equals 150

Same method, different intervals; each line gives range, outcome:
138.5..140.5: 152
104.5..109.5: 147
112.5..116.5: 144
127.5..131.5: 146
